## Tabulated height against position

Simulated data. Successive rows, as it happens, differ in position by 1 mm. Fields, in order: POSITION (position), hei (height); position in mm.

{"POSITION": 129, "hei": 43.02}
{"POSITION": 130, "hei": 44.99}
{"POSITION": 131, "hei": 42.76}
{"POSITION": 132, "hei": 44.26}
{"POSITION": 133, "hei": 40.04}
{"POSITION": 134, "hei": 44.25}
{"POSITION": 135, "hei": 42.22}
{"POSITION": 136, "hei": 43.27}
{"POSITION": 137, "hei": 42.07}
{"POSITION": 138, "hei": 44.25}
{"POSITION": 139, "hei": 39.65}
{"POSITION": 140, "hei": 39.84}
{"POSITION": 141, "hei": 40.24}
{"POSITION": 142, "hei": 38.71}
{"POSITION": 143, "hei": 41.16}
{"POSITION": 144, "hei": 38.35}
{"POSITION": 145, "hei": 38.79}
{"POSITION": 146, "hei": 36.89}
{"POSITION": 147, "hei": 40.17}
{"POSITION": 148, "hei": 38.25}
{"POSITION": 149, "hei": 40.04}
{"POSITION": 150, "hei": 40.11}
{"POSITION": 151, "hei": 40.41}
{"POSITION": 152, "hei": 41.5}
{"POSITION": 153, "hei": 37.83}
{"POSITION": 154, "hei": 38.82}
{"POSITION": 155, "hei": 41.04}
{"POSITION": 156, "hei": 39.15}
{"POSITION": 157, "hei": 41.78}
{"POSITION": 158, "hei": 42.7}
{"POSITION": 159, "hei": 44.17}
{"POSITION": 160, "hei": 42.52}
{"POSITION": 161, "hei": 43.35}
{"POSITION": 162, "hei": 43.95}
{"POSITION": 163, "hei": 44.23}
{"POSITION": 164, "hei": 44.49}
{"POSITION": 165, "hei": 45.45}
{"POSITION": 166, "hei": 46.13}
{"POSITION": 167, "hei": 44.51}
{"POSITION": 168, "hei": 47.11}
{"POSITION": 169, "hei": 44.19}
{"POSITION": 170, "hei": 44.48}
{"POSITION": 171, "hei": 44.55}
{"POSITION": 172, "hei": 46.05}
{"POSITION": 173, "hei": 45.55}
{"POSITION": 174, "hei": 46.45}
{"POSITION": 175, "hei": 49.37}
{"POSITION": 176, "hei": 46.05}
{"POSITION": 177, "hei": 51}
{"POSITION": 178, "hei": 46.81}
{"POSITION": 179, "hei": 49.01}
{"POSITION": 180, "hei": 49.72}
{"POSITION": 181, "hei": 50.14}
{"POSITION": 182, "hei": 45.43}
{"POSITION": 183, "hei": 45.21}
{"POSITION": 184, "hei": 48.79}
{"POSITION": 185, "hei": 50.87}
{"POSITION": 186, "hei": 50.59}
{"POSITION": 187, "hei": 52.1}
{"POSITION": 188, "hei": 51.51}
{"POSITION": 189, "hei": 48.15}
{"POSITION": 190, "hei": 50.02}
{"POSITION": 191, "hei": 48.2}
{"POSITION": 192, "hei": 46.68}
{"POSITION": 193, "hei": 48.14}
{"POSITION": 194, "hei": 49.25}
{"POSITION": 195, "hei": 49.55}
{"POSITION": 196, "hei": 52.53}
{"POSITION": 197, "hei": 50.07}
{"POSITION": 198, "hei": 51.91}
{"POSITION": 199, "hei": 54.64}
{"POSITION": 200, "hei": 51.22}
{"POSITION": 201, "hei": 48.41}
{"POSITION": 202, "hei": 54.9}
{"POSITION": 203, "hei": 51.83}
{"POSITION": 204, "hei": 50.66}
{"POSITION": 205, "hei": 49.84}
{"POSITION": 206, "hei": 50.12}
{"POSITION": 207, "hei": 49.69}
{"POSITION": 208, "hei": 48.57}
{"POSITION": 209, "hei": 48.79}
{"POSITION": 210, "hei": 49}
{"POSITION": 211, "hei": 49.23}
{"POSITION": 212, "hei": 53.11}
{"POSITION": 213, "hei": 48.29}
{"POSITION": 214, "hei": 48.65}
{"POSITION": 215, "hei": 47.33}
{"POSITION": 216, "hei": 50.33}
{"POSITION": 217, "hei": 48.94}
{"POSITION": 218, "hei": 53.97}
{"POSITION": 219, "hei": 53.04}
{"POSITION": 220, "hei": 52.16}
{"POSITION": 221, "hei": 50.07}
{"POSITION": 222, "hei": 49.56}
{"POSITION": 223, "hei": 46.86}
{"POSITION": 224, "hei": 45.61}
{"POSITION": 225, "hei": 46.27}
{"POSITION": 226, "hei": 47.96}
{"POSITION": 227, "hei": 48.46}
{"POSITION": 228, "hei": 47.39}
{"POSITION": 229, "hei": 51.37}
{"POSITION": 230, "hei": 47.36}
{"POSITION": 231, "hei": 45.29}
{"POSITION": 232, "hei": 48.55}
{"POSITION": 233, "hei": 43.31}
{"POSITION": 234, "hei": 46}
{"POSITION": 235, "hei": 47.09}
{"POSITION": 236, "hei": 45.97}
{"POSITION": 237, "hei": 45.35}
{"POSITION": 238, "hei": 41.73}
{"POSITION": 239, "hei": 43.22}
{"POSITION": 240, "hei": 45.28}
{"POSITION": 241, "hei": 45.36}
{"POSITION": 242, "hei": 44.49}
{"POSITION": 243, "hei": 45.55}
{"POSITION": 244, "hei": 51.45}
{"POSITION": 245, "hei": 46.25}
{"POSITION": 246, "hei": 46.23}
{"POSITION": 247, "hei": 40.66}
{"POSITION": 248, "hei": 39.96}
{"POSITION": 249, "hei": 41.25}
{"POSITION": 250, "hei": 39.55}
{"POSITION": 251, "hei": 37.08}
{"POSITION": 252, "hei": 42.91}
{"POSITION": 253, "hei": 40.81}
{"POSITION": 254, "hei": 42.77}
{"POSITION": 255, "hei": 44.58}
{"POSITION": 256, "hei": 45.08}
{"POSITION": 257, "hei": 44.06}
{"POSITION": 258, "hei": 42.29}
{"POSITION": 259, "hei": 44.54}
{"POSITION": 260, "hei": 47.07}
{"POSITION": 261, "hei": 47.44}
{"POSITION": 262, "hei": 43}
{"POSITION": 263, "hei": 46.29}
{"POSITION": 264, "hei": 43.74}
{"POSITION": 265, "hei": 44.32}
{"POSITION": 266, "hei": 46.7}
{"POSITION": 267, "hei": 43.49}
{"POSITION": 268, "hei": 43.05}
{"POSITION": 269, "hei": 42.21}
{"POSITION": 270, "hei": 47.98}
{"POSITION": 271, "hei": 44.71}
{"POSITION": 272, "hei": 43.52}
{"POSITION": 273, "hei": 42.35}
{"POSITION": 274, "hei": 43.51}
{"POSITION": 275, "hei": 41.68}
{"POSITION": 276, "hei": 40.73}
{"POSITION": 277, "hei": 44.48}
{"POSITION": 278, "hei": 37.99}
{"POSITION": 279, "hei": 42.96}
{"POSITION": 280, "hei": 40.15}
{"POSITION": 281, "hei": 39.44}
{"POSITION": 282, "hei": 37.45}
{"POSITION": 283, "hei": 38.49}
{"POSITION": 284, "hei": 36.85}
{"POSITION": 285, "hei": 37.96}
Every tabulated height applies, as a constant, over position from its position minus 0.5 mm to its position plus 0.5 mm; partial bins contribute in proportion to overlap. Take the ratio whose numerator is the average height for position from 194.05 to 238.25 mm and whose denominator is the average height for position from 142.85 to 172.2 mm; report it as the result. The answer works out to 1.17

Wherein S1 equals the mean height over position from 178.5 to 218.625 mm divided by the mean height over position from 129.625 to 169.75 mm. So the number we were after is 1.19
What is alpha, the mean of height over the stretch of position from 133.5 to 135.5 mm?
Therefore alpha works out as 43.2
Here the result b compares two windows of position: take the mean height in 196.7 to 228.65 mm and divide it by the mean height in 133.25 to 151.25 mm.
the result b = 1.2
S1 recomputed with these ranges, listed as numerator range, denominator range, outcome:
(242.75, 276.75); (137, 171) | 1.05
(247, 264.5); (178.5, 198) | 0.87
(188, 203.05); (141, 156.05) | 1.28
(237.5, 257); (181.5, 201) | 0.87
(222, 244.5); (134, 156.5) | 1.15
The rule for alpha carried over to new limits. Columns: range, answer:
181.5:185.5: 47.6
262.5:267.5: 44.9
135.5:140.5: 41.8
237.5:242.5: 44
